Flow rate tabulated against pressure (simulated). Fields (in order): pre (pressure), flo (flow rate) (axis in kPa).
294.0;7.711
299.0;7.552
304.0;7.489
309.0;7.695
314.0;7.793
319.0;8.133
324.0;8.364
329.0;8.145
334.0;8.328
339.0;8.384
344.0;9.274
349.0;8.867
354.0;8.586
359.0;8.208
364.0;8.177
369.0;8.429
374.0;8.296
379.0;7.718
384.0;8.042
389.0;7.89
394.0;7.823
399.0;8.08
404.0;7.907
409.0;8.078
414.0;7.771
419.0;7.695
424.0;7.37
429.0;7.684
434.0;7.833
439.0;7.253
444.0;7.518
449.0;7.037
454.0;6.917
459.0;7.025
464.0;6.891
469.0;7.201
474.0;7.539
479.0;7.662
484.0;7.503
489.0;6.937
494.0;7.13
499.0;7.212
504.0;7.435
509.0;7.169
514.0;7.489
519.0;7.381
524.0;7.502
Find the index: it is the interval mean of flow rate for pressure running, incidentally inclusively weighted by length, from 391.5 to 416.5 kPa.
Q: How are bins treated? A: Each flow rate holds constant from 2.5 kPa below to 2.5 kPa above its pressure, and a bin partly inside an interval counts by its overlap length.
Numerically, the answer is 7.93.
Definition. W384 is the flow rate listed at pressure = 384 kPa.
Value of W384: 8.042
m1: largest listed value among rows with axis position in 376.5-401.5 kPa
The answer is 8.08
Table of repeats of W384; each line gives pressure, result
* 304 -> 7.489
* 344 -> 9.274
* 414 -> 7.771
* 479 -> 7.662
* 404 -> 7.907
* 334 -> 8.328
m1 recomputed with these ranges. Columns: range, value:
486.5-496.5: 7.13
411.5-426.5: 7.771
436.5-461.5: 7.518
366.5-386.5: 8.429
